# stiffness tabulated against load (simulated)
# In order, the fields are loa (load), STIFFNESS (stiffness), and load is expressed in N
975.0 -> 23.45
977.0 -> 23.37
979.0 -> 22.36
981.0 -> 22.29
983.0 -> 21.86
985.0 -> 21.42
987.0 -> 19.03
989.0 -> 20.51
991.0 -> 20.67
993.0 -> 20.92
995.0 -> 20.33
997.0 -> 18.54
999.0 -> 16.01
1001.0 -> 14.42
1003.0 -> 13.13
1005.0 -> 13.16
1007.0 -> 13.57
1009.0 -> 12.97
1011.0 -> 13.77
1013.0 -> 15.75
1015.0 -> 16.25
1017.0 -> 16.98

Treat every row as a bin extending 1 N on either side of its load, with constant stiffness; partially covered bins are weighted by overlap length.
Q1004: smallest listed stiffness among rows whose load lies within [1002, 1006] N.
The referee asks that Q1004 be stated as 13.13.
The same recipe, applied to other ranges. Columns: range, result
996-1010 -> 12.97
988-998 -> 18.54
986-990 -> 19.03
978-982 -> 22.29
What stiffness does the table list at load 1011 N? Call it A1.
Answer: 13.77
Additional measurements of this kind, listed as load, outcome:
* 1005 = 13.16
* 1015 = 16.25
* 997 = 18.54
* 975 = 23.45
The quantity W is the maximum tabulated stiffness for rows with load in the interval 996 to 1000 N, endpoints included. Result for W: 18.54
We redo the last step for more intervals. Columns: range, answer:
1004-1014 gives 15.75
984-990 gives 21.42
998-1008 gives 16.01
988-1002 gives 20.92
